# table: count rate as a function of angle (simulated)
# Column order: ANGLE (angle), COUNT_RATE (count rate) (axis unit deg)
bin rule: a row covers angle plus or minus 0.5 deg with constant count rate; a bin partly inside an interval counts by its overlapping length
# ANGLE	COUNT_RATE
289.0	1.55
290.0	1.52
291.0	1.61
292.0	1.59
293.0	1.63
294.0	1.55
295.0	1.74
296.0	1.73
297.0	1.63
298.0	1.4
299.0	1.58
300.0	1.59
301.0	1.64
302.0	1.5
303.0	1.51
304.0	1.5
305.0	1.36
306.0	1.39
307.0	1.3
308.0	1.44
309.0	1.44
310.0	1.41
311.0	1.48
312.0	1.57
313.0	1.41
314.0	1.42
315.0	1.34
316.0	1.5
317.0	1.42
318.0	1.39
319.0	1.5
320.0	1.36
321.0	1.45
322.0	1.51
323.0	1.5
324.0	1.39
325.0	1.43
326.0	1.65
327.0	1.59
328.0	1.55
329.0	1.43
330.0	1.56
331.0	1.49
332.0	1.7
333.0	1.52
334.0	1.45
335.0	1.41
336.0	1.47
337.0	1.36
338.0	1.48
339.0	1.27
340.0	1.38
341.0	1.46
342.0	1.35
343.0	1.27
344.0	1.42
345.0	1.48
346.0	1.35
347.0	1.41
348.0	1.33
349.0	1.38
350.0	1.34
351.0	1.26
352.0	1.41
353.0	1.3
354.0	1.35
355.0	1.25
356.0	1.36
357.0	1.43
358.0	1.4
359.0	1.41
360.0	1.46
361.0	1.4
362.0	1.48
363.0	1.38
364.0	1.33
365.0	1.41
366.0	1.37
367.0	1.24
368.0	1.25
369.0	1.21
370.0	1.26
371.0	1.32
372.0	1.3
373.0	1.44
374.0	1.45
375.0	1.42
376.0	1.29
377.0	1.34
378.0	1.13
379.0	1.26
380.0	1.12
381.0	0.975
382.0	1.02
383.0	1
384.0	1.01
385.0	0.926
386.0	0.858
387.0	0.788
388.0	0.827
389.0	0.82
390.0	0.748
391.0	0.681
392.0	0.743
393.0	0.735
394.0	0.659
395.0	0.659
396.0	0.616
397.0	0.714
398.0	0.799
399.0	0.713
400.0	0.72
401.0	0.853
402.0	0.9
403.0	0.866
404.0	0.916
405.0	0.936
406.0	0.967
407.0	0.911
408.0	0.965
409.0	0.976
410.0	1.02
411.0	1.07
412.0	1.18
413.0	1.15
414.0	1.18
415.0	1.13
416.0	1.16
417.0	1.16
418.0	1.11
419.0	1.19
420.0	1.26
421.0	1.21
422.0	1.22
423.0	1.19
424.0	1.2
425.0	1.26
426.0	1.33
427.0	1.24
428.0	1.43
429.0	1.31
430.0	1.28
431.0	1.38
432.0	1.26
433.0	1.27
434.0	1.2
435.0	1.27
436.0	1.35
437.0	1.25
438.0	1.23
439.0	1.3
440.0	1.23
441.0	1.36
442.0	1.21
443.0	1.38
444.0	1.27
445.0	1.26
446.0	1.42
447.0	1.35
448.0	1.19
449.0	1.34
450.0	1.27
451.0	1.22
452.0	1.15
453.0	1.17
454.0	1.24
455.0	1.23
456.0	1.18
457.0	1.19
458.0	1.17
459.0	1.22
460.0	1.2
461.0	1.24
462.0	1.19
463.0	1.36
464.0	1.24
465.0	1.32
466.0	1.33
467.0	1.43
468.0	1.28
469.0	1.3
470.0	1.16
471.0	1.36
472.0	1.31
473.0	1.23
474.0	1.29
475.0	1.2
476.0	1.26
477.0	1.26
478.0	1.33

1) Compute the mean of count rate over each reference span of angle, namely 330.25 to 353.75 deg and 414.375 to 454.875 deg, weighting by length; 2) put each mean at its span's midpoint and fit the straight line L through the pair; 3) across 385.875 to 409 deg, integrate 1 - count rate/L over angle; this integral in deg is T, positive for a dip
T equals 9.0 deg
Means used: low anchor 1.41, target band 0.803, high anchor 1.26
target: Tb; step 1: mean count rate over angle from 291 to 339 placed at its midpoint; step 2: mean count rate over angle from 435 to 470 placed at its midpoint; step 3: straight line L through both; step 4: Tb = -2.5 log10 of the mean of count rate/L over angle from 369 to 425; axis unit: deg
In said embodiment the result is 0.307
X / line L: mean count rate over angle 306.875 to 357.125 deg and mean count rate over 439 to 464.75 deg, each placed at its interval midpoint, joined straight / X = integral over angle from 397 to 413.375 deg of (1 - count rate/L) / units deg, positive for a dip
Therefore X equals 4.89 deg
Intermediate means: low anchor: 1.43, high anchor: 1.25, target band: 0.926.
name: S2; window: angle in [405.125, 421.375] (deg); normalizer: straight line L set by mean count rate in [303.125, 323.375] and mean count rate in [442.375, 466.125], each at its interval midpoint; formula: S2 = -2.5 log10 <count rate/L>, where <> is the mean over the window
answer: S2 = 0.19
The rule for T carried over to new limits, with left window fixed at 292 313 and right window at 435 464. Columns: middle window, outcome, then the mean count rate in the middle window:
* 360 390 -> 4.32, 1.19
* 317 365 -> 0.92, 1.42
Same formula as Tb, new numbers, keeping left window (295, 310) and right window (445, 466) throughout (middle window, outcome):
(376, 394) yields 0.40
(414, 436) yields 0.05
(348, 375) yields 0.04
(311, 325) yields 0.03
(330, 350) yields 0.02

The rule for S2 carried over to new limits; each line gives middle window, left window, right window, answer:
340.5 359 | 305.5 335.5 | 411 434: 0.03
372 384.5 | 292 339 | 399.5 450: 0.09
